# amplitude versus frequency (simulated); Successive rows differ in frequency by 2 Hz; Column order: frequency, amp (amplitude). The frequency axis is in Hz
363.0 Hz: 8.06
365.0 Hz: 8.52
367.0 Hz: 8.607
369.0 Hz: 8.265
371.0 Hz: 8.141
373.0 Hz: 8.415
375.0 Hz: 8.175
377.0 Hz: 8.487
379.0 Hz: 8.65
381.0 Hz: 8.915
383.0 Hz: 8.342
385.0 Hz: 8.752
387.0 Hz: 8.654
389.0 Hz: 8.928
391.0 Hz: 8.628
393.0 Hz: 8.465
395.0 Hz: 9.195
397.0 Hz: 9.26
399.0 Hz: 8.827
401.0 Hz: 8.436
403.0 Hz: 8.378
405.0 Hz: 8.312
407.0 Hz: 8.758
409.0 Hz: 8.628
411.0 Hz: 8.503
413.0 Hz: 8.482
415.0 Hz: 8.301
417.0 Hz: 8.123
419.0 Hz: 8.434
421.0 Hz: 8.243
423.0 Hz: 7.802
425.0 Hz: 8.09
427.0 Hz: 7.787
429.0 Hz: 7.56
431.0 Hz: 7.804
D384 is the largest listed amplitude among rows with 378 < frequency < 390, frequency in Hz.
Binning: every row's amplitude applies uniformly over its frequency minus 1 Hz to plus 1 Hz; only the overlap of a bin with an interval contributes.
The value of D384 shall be 8.928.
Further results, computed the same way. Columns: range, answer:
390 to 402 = 9.26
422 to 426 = 8.09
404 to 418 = 8.758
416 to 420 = 8.434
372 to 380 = 8.65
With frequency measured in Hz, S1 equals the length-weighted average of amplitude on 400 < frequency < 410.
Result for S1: 8.5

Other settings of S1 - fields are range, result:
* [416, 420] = 8.28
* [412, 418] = 8.3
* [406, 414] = 8.59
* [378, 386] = 8.66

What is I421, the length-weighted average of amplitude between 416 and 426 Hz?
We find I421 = 8.14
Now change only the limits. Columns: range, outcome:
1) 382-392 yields 8.66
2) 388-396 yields 8.8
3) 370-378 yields 8.3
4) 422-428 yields 7.89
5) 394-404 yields 8.82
